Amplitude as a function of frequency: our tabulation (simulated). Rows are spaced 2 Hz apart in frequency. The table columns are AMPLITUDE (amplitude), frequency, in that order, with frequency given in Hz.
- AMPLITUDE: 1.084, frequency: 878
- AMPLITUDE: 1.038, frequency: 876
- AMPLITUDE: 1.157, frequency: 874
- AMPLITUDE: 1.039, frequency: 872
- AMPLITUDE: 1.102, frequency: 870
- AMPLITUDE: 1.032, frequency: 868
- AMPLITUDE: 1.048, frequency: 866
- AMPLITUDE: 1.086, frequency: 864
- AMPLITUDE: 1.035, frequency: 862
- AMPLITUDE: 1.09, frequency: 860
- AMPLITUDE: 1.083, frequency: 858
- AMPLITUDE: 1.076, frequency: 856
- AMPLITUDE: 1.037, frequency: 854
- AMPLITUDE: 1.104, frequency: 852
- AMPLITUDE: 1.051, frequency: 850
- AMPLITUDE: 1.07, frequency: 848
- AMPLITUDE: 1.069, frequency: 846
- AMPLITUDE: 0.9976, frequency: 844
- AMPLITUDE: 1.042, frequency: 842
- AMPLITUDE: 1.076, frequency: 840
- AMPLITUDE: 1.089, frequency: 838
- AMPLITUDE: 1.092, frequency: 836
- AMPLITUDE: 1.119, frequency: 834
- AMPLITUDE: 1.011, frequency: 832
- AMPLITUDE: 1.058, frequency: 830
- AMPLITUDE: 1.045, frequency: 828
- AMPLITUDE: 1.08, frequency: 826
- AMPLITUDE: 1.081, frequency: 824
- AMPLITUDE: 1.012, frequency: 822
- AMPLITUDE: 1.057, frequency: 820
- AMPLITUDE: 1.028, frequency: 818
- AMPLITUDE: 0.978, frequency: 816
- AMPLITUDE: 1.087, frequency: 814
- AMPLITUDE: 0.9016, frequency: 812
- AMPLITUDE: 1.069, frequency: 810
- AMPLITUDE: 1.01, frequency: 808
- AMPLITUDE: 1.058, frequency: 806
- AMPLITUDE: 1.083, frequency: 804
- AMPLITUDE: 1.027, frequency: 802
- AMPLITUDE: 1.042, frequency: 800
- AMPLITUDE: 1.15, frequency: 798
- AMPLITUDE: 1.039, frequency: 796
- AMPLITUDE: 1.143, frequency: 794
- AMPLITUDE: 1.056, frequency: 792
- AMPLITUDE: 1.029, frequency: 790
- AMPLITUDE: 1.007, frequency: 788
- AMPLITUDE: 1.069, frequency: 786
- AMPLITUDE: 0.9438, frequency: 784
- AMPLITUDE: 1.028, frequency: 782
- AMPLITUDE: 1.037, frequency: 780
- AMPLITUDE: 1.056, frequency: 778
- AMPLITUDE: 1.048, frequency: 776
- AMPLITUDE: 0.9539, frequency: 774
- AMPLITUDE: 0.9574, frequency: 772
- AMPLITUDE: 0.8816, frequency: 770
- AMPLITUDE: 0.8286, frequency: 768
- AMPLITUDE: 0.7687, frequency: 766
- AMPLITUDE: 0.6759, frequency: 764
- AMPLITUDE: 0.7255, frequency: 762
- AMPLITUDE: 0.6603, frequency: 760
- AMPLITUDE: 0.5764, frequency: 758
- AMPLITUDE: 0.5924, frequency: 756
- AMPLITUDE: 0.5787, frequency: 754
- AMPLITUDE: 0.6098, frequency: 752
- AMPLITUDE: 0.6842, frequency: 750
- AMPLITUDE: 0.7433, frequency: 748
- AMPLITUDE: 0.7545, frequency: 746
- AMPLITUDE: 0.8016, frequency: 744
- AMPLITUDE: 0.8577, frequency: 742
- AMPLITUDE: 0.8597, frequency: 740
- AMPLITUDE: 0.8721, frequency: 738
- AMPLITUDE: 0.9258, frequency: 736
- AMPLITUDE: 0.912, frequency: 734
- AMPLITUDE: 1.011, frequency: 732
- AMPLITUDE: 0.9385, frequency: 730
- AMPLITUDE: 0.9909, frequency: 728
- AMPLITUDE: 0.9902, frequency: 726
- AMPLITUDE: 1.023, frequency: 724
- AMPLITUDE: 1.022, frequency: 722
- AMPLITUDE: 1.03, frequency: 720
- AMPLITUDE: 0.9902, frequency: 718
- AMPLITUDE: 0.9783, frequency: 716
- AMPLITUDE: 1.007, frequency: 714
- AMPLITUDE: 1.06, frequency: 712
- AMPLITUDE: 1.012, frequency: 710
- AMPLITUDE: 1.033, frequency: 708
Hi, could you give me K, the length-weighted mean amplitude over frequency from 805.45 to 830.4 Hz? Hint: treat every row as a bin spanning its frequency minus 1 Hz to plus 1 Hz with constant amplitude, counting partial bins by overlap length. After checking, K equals 1.03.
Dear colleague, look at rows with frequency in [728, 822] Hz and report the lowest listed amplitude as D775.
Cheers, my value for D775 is 0.5764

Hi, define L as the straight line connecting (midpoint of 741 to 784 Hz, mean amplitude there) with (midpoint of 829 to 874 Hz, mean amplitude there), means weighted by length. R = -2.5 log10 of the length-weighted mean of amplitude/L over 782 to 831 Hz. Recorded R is -0.123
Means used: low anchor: 0.804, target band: 1.04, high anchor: 1.07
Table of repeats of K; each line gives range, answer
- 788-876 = 1.06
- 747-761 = 0.635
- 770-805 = 1.03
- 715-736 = 0.986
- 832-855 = 1.07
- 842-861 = 1.06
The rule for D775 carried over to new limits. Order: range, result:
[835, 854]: 0.9976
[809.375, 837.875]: 0.9016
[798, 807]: 1.027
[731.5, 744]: 0.8016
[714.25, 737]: 0.912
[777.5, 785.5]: 0.9438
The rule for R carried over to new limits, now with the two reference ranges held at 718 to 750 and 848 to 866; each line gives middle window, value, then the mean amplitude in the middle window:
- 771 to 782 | -0.051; 1.01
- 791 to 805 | -0.088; 1.08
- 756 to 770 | 0.314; 0.71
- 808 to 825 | -0.009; 1.03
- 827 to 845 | -0.018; 1.06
